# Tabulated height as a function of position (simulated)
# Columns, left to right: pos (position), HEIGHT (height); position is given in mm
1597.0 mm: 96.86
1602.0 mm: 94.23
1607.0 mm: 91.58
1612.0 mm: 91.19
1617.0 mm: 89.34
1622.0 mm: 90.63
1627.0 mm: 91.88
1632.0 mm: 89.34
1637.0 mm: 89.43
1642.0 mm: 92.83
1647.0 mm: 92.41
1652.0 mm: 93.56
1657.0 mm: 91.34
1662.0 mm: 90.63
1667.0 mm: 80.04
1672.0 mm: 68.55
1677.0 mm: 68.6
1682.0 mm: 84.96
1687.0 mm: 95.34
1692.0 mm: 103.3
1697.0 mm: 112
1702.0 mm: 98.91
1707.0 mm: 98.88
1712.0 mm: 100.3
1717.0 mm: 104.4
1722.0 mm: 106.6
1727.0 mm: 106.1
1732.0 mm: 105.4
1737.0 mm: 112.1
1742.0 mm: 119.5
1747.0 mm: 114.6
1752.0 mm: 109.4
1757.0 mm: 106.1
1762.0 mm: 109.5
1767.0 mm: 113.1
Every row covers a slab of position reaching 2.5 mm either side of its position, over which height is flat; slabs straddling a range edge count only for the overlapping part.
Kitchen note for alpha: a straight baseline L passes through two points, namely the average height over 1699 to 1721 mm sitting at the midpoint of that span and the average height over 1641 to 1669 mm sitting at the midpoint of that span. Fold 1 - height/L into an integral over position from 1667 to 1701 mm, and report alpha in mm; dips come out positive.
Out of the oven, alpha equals 2.7 mm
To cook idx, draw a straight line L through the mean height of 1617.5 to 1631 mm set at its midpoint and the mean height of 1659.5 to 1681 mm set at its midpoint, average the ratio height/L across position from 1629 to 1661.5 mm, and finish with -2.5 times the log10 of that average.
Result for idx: -0.085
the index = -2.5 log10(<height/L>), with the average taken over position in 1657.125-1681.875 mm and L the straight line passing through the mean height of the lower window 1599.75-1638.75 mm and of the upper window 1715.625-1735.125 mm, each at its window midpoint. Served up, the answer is 0.232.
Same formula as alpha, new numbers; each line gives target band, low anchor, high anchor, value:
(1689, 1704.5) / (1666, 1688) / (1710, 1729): -2.4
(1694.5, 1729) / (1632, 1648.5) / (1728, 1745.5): 0.9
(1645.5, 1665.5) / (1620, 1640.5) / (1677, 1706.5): 0.3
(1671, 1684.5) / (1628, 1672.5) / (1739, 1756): 3.0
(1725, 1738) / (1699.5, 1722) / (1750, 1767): -0.3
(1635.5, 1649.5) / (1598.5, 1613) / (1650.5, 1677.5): -0.9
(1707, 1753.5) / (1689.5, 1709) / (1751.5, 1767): -0.8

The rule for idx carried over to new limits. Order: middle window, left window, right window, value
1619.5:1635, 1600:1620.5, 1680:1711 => 0.03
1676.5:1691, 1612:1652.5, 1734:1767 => 0.15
